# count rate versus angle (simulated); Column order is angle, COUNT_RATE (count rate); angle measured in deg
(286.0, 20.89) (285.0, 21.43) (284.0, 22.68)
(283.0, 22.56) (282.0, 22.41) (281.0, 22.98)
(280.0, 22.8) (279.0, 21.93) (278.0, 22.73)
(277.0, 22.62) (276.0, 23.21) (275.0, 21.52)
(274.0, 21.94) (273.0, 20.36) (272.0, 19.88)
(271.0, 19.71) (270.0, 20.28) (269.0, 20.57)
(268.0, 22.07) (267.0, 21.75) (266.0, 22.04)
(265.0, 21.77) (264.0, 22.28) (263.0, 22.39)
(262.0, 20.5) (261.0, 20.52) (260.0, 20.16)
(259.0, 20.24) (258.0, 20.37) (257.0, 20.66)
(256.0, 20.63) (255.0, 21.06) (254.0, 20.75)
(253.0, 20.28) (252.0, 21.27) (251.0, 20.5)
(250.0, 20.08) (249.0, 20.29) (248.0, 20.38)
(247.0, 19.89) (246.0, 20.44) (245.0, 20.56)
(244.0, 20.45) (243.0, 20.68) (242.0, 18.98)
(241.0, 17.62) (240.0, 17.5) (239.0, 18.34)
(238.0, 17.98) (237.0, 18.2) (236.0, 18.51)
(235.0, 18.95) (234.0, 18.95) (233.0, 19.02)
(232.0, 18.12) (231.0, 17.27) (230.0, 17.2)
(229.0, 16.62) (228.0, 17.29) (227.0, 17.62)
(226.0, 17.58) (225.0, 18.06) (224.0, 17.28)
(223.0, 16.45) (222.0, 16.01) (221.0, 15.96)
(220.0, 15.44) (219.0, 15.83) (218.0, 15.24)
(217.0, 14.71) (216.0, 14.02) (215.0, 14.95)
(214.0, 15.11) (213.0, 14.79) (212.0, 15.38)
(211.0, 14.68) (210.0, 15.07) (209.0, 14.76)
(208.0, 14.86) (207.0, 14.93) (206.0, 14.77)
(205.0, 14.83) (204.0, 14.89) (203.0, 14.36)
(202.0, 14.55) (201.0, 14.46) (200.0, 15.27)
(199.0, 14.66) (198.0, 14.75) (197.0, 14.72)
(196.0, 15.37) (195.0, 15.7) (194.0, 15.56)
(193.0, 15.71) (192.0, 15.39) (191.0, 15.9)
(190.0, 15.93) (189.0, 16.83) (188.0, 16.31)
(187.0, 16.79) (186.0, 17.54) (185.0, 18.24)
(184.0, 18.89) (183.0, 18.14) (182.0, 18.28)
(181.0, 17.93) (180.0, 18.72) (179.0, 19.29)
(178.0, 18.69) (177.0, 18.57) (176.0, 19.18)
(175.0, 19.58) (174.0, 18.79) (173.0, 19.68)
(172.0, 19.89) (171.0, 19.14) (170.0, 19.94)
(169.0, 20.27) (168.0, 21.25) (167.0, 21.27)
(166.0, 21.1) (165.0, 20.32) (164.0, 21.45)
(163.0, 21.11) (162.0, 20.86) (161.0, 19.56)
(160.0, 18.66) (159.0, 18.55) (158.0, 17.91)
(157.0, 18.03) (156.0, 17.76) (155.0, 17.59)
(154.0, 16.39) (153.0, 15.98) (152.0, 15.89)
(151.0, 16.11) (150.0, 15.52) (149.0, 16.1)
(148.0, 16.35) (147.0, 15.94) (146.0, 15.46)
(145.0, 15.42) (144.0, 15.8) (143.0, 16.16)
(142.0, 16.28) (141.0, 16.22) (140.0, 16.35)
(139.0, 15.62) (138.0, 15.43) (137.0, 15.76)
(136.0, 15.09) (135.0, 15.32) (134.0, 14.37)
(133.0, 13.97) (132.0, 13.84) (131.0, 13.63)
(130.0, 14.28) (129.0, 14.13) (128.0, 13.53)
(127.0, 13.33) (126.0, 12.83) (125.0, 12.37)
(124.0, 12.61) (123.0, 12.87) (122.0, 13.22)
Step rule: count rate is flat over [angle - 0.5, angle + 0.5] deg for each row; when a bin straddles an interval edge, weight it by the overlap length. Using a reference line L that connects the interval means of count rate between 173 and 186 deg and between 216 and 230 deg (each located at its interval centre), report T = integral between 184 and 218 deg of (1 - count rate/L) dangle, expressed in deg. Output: 4.2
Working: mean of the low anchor 18.7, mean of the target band 15.4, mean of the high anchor 16.4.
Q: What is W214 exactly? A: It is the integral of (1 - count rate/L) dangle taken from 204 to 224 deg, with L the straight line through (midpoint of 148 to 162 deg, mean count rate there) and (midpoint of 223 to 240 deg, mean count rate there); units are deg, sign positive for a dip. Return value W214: 2.9 deg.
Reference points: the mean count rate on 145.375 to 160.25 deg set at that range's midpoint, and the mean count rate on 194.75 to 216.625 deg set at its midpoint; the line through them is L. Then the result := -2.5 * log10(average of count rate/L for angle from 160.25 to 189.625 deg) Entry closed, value -0.20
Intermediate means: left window 16.8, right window 14.8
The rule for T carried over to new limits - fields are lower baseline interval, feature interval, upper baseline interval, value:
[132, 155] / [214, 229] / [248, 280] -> 2.4 deg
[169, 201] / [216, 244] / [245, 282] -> 3.0 deg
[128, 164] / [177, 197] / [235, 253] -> 0.6 deg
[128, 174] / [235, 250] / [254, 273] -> 0.7 deg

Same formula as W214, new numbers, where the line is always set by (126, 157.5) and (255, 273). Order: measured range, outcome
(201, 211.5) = 2.1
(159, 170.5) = -2.7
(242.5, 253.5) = -0.1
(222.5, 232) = 1.0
